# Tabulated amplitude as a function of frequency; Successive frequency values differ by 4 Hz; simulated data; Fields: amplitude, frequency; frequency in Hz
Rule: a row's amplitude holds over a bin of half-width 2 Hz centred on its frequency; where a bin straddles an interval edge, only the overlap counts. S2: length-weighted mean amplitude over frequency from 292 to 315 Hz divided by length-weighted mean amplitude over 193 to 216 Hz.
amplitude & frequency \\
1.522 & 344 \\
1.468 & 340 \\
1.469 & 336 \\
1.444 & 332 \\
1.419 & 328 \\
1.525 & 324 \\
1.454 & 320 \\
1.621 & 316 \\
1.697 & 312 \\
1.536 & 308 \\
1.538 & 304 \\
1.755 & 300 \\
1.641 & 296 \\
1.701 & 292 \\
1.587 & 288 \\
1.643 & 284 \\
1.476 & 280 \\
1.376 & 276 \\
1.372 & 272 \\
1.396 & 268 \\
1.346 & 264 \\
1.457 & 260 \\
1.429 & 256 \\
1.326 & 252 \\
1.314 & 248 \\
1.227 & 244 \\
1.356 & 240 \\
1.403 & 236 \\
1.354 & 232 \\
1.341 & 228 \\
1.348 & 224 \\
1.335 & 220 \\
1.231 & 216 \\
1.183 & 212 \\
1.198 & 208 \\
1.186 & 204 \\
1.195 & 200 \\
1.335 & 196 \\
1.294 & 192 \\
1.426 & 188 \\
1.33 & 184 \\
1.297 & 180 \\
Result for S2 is 1.34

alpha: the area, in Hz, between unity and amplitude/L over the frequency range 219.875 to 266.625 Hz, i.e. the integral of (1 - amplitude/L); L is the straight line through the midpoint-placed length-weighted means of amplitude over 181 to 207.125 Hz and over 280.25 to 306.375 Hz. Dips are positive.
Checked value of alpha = 3.33 Hz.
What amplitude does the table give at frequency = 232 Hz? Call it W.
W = 1.354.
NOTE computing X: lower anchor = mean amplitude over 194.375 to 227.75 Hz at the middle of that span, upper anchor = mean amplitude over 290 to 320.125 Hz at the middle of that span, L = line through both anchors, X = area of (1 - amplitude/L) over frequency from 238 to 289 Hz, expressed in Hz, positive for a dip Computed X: 2.1 Hz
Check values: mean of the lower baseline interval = 1.26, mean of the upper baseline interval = 1.63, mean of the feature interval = 1.4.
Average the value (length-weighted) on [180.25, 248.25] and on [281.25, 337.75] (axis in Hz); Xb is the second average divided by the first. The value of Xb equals 1.21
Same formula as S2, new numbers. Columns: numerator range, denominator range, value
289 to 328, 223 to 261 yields 1.18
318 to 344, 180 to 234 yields 1.14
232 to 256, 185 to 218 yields 1.06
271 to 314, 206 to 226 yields 1.25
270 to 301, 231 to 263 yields 1.15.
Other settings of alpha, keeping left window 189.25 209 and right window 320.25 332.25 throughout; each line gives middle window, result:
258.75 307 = -4.60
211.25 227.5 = -0.03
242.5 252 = 0.34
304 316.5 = -1.46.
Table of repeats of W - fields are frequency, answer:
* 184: 1.33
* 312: 1.697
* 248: 1.314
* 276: 1.376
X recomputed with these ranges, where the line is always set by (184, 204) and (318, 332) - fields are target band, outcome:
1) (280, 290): -1.23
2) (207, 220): 0.99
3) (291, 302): -2.09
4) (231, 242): -0.15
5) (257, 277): -0.01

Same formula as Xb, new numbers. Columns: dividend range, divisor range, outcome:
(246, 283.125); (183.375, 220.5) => 1.10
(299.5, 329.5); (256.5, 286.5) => 1.08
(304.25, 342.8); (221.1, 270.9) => 1.12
